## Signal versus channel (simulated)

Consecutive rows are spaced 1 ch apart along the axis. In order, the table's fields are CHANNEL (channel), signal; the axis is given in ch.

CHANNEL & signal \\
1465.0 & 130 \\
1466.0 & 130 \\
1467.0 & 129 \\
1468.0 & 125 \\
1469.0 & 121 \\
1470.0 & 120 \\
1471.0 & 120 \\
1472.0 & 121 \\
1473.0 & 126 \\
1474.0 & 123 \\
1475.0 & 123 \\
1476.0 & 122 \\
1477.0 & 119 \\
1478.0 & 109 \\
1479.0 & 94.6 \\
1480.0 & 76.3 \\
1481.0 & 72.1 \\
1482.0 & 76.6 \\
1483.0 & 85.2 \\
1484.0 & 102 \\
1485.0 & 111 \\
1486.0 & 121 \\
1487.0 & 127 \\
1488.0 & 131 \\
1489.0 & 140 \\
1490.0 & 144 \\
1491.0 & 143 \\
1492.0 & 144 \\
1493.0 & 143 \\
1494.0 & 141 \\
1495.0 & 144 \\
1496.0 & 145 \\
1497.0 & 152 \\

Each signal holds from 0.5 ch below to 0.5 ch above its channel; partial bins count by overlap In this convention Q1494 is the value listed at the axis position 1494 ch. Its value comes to 141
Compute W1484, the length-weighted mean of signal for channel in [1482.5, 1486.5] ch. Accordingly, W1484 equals 105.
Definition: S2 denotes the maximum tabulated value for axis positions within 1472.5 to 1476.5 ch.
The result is 126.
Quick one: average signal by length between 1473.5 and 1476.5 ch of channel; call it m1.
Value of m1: 123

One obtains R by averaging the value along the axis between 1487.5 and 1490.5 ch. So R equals 138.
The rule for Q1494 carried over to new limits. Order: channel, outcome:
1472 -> 121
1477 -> 119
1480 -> 76.3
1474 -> 123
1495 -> 144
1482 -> 76.6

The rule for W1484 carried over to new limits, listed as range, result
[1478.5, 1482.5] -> 79.9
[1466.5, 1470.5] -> 124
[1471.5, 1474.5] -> 123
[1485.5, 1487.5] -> 124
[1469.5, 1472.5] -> 120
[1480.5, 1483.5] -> 78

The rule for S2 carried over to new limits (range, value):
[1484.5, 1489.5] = 140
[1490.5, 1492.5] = 144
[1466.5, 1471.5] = 129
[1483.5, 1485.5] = 111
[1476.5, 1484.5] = 119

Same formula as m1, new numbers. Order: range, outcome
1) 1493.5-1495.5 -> 142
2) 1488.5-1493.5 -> 143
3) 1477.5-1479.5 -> 102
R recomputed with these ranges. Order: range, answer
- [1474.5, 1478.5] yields 118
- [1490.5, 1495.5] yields 143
